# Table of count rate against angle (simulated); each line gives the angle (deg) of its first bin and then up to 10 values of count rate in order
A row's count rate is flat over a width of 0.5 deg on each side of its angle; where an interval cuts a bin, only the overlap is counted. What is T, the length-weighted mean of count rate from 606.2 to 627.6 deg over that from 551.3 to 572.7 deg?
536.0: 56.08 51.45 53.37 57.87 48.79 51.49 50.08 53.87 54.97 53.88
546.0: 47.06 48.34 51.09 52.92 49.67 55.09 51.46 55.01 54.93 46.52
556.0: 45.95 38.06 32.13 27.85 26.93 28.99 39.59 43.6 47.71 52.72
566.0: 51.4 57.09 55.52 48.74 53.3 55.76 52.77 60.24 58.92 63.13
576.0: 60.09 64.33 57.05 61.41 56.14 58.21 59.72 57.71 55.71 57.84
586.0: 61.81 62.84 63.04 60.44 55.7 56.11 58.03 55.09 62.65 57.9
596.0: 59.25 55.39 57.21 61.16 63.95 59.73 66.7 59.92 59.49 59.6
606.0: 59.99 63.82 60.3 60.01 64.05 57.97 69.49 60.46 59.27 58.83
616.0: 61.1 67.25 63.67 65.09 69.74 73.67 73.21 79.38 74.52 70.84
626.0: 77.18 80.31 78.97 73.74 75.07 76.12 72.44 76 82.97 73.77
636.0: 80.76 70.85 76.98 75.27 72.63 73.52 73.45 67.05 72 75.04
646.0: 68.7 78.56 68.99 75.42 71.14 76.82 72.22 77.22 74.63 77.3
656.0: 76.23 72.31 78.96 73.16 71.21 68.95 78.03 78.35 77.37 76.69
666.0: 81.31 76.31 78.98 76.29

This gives 1.5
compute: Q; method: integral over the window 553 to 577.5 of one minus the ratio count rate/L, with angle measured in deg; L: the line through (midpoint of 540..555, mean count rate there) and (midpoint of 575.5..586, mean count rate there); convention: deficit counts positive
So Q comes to 3.1 deg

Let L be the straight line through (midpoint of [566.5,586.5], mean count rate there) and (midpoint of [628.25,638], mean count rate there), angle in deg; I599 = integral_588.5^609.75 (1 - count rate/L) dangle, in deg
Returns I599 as 1.7 deg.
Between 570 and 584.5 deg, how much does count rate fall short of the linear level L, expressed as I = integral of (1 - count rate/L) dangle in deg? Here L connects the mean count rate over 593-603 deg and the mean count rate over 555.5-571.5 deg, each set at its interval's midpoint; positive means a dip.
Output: -2.32 deg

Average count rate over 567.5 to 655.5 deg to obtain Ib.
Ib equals 65.8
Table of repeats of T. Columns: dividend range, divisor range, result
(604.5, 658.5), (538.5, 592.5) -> 1.36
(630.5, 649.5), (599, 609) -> 1.21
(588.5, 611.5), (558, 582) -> 1.17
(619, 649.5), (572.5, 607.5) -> 1.25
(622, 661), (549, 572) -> 1.60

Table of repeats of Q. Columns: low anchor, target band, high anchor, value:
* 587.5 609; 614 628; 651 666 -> -1.0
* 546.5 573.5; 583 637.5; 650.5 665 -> -3.2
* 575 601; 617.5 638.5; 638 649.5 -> -1.7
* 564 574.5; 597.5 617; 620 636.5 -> 2.0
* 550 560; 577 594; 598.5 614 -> -1.3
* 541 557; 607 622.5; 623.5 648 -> 1.1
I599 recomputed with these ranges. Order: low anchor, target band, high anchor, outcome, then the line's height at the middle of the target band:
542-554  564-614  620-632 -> 4.17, 64.3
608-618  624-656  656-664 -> -2.55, 69.3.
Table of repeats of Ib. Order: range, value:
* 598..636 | 67.9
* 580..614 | 60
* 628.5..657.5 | 74.4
